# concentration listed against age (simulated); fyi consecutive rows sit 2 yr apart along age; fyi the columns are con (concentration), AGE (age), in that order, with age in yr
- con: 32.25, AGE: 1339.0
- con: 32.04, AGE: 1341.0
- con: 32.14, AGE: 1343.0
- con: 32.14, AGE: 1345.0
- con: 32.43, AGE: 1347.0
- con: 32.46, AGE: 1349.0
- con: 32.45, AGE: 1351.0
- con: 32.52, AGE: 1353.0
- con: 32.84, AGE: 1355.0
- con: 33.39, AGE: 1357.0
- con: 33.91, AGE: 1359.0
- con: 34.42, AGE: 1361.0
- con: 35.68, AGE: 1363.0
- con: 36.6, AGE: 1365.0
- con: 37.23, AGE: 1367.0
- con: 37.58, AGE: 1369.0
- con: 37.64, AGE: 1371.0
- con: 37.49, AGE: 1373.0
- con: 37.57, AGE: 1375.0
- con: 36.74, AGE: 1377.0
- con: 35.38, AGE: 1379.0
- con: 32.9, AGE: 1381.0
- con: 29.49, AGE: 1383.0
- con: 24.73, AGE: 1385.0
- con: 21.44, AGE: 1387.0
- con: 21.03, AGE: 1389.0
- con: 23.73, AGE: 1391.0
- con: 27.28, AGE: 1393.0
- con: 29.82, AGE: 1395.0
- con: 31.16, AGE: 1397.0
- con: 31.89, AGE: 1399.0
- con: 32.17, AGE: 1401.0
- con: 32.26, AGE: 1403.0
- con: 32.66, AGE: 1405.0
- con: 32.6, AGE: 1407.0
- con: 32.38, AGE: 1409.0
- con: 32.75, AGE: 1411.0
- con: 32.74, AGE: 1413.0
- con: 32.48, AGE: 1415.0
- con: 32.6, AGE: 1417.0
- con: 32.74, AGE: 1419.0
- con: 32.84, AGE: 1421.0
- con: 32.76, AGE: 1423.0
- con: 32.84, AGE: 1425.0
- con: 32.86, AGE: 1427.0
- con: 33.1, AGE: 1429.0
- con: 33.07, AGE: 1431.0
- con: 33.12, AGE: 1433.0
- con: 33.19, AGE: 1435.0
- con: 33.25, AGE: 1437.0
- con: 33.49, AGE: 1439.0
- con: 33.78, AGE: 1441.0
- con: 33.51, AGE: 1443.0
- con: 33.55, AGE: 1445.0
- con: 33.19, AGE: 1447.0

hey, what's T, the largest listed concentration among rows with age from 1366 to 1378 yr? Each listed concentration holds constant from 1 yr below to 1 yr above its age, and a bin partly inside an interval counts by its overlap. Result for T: 37.64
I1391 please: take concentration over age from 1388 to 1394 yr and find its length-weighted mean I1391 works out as 24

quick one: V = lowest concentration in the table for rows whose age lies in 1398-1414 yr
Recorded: 31.89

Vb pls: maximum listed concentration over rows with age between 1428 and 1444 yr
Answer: 33.78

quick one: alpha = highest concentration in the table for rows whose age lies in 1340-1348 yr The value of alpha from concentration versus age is 32.43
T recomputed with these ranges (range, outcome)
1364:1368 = 37.23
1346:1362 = 34.42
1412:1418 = 32.74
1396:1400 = 31.89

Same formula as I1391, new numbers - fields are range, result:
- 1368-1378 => 37.4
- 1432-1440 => 33.3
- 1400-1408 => 32.4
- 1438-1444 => 33.6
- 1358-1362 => 34.2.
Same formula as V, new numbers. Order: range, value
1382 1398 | 21.03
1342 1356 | 32.14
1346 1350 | 32.43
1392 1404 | 27.28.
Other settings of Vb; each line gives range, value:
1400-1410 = 32.66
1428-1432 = 33.1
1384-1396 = 29.82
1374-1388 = 37.57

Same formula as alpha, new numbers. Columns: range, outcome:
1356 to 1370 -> 37.58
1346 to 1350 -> 32.46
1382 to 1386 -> 29.49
